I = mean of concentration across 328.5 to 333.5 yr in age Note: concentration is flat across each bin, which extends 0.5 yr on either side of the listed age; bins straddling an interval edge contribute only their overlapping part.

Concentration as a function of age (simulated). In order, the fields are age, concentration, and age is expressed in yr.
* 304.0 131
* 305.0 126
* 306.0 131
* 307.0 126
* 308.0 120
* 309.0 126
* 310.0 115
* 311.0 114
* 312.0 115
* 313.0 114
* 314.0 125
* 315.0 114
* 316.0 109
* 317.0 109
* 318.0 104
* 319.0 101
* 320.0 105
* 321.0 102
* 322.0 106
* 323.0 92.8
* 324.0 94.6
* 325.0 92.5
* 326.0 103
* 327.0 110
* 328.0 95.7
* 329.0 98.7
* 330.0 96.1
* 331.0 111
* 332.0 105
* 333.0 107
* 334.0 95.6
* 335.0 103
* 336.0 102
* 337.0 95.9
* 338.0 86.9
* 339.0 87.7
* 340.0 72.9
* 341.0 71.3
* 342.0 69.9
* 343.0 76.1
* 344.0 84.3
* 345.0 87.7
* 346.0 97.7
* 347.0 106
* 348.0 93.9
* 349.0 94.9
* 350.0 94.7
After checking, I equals 104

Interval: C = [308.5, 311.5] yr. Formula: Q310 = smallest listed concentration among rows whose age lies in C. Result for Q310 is 114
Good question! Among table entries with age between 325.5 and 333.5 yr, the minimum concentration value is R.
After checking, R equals 95.7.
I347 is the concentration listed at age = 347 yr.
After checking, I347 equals 106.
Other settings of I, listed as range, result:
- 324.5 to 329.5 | 100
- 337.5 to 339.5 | 87.3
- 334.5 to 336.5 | 102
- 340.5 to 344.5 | 75.4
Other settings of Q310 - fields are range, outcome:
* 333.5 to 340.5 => 72.9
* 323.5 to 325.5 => 92.5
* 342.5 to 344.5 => 76.1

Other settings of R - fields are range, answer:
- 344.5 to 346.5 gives 87.7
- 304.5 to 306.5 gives 126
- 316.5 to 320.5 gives 101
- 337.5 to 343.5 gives 69.9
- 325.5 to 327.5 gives 103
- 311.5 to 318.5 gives 104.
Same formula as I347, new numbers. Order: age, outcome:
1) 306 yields 131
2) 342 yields 69.9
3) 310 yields 115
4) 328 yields 95.7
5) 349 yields 94.9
